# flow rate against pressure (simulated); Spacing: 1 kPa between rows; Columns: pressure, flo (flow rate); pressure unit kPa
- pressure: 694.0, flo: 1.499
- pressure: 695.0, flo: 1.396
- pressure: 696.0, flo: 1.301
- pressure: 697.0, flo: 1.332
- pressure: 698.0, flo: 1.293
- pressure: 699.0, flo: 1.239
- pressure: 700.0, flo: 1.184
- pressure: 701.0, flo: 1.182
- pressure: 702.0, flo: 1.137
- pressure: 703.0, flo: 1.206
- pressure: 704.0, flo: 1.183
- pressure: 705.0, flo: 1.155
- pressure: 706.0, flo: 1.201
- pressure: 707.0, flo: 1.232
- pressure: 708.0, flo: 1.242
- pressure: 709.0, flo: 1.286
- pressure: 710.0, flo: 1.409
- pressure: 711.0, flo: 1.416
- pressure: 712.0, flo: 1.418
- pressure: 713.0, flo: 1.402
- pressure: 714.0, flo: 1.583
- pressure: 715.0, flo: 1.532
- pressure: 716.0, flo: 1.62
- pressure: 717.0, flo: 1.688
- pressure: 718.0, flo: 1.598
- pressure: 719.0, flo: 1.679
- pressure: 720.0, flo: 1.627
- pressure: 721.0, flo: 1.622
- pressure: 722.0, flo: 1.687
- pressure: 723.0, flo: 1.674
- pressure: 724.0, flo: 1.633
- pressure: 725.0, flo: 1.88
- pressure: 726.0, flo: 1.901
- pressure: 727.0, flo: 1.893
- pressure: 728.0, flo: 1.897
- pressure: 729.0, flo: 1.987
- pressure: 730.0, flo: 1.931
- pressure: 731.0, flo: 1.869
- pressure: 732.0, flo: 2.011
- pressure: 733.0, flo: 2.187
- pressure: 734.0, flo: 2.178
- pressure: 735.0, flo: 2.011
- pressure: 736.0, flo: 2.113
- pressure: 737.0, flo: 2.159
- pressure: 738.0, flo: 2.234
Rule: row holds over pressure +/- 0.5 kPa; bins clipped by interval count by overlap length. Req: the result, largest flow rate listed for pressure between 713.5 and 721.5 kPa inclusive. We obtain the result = 1.688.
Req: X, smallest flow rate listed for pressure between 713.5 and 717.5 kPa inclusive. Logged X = 1.532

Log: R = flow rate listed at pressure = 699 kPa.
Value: 1.239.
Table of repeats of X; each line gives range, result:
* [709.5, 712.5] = 1.409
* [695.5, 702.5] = 1.137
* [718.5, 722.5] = 1.622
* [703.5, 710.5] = 1.155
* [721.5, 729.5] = 1.633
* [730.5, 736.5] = 1.869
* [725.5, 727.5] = 1.893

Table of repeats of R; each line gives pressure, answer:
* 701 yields 1.182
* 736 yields 2.113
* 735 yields 2.011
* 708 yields 1.242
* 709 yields 1.286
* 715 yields 1.532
